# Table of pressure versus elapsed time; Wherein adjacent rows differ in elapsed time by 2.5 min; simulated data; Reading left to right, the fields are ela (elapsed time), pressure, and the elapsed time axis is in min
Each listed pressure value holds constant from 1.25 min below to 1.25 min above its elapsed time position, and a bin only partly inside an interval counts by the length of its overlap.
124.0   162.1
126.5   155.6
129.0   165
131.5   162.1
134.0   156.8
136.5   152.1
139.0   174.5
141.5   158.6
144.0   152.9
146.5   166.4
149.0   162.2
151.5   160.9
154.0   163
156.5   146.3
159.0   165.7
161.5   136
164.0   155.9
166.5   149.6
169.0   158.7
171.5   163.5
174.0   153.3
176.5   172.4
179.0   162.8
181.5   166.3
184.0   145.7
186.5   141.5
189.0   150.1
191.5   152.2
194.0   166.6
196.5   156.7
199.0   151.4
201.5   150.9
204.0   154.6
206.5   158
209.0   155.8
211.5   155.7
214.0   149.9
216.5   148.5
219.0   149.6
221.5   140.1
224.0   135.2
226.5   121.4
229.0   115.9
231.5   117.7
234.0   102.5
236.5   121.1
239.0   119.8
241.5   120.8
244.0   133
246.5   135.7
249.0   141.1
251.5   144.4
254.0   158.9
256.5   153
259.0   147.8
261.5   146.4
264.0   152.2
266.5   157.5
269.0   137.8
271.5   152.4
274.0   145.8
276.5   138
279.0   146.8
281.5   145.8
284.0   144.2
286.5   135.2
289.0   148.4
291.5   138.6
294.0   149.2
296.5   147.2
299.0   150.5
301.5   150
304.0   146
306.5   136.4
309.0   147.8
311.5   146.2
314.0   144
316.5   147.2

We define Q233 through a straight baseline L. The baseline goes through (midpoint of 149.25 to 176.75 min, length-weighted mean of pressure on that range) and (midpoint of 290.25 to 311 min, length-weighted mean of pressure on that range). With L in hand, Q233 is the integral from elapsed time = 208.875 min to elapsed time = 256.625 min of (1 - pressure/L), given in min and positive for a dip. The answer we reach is 5.0 min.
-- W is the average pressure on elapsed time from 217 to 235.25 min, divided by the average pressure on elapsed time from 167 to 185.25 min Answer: 0.8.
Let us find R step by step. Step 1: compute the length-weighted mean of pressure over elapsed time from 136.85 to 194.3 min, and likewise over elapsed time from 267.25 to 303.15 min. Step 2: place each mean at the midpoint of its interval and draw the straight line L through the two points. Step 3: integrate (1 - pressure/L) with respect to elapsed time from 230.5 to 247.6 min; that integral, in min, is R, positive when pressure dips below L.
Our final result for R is 3.24 min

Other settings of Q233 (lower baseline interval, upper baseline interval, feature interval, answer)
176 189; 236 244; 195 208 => -0.9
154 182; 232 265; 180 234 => 0.5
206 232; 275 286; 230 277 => 1.4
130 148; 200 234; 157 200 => -1.4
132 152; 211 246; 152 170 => 0.0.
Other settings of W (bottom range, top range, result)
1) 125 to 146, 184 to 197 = 0.95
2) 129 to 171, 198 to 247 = 0.87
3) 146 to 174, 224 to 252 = 0.80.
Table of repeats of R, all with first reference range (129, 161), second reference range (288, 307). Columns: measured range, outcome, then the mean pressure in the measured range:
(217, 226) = 0.73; 141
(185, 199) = 0.22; 153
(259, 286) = 0.35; 146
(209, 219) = 0.12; 152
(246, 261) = 0.27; 147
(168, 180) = -0.39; 162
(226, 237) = 2.68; 115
